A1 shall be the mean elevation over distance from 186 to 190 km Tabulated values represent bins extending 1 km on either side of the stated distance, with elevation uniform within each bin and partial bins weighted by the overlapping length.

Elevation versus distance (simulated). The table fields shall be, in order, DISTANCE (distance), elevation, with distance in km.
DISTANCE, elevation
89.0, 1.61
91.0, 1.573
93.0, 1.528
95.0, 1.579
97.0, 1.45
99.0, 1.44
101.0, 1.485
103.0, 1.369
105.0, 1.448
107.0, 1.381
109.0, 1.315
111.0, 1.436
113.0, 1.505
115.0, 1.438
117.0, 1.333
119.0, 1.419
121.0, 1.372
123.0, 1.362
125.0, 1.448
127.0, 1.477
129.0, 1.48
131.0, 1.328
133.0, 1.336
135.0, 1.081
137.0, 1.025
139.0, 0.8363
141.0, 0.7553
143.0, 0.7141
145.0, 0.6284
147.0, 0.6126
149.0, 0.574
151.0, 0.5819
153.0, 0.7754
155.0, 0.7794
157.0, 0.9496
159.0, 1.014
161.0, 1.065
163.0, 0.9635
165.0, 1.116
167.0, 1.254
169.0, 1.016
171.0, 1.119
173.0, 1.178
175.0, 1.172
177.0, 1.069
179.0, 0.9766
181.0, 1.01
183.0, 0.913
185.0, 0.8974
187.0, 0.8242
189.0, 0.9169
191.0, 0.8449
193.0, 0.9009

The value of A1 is 0.871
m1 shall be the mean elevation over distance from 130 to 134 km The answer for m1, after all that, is 1.33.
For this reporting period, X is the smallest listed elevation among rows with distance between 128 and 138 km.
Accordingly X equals 1.025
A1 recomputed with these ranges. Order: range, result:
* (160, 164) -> 1.01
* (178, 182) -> 0.993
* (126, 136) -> 1.34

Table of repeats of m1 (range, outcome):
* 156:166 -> 1.02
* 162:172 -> 1.09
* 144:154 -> 0.634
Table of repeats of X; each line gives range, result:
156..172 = 0.9496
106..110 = 1.315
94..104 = 1.369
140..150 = 0.574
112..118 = 1.333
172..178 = 1.069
